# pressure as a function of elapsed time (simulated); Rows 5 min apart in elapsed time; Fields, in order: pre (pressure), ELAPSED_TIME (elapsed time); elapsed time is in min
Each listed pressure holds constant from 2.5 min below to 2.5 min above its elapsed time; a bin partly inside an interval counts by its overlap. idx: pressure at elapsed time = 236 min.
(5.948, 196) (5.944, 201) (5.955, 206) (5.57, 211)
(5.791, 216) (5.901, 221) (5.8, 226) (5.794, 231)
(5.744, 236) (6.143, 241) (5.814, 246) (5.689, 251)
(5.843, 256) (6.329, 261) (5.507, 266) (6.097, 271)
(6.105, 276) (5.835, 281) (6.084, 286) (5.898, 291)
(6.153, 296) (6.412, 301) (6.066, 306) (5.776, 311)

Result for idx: 5.744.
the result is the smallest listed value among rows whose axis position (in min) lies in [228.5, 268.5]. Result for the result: 5.507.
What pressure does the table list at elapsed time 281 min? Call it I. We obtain 5.835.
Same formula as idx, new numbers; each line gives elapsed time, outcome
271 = 6.097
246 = 5.814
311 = 5.776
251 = 5.689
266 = 5.507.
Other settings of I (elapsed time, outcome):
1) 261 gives 6.329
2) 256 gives 5.843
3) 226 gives 5.8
